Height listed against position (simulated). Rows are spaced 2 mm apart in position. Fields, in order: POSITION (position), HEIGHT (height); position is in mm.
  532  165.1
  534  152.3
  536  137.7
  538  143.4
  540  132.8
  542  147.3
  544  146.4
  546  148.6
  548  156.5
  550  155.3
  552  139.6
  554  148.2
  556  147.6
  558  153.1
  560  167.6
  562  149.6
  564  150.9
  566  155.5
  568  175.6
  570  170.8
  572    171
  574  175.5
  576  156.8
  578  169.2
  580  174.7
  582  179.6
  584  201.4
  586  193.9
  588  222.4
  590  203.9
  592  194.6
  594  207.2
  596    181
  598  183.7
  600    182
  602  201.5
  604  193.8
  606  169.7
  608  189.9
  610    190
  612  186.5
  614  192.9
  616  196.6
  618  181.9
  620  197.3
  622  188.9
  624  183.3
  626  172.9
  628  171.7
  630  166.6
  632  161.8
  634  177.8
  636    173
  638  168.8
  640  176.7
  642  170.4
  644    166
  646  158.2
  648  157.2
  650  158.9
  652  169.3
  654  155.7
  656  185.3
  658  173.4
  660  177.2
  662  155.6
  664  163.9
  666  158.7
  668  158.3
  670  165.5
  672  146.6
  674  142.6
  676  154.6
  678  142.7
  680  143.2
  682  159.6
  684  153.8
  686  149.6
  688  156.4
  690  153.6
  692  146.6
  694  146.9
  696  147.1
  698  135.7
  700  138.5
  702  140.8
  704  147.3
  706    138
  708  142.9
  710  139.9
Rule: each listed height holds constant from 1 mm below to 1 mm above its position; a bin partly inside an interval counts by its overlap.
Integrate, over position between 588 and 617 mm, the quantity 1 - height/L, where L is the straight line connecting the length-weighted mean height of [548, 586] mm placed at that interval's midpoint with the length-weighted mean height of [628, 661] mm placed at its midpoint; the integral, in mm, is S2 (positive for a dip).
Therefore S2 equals -4.5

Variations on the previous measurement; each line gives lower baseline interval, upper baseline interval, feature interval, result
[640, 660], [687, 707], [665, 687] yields 0.4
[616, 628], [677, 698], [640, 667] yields 0.3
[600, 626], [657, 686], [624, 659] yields 0.8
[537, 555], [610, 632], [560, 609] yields -4.7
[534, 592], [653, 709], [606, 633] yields -4.1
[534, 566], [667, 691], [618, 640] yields -3.7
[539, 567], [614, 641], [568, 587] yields -2.1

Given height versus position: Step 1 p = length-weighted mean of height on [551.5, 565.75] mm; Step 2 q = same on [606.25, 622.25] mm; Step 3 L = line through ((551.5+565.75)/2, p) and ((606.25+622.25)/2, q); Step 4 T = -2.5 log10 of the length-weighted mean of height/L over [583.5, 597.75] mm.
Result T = -0.154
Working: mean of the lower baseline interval 152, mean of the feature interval 200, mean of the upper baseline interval 190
